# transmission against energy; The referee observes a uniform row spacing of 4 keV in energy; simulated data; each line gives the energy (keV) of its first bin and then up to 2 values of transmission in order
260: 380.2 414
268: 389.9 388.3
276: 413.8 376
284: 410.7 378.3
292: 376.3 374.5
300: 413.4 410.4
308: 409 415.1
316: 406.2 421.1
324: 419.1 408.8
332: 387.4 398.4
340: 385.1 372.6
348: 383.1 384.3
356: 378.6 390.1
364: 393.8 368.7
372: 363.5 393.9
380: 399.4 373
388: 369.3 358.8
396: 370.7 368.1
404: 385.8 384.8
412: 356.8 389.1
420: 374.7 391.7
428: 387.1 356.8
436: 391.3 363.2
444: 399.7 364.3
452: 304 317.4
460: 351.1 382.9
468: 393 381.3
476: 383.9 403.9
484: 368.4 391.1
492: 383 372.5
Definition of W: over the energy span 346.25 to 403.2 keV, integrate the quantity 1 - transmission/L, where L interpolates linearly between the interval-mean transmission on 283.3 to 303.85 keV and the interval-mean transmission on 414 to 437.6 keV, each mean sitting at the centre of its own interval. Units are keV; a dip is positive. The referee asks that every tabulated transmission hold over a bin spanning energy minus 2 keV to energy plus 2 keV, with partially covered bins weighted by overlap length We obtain 1.0 keV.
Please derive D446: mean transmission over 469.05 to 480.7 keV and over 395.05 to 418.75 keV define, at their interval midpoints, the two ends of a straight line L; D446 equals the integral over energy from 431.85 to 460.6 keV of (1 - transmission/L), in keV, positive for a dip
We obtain 2.0 keV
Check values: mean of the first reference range 376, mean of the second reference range 388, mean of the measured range 356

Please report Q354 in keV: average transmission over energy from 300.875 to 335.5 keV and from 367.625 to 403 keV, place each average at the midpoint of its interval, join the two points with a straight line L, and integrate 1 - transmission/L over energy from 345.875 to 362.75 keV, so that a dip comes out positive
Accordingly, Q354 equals 0.3 keV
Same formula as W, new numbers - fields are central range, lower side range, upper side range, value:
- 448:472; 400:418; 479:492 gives 1.86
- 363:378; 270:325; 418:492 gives 0.33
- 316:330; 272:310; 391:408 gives -0.94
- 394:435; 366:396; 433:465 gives -1.14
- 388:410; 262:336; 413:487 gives 0.50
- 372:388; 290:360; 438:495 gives 0.13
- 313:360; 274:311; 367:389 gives -0.95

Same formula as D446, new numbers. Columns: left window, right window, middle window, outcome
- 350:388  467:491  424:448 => 0.3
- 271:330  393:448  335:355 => 0.5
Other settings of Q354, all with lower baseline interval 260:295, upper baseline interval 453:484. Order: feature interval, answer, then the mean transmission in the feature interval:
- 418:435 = -0.13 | 378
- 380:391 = 0.14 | 375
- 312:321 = -0.59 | 413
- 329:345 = -0.11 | 388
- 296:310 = -0.59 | 406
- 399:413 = 0.08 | 376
